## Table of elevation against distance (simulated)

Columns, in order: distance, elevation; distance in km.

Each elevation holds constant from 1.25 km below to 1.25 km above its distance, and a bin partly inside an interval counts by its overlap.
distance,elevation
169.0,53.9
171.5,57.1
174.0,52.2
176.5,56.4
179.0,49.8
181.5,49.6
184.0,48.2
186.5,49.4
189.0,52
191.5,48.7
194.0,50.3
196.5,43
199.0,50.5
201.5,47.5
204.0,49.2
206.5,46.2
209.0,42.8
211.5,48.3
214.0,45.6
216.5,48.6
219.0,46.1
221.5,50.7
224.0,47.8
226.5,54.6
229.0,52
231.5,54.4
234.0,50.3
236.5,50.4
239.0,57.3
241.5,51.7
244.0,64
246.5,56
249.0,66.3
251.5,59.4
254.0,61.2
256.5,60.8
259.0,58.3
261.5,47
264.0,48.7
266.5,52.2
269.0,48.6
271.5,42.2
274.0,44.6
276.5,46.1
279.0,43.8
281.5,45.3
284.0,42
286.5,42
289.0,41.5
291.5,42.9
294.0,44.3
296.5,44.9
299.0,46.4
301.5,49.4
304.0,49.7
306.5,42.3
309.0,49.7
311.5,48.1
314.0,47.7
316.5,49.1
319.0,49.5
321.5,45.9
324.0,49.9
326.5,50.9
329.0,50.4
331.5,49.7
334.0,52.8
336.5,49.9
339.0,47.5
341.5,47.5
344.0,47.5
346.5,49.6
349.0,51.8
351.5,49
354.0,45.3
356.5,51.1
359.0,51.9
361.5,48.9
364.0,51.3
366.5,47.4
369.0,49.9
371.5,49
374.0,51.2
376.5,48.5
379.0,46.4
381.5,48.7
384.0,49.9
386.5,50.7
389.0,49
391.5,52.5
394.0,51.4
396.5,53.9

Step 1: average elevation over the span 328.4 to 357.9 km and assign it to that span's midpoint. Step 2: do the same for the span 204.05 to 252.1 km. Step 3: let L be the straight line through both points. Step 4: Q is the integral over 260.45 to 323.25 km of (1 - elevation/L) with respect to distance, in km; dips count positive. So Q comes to 5.4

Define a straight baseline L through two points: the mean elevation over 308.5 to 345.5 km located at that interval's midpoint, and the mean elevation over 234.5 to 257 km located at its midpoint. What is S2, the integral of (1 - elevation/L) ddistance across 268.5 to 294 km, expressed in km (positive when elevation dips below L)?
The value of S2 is 4.9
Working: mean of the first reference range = 58.2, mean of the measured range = 43.8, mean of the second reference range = 49.1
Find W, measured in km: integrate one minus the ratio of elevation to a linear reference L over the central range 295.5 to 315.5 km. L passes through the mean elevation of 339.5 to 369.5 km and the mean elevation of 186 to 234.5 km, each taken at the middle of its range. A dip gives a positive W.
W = 0.72 km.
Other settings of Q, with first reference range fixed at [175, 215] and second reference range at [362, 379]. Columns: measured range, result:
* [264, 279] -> 0.7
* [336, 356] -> 0.3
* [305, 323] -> 0.6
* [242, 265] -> -4.2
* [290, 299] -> 0.9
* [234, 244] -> -1.1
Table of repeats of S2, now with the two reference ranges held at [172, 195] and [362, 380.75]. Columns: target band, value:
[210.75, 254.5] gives -2.7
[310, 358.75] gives 0.3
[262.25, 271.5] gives 0.3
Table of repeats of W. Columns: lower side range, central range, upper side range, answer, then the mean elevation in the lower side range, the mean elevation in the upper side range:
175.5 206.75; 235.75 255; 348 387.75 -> -3.55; 49.3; 49.4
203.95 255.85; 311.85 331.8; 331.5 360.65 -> 0.42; 52.7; 49.4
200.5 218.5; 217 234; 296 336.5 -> -1.32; 46.8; 48.6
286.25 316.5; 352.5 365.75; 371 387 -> -0.35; 46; 49.1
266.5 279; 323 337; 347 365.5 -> -0.59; 45.9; 49.9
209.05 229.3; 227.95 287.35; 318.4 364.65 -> -3.63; 48.7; 49.5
